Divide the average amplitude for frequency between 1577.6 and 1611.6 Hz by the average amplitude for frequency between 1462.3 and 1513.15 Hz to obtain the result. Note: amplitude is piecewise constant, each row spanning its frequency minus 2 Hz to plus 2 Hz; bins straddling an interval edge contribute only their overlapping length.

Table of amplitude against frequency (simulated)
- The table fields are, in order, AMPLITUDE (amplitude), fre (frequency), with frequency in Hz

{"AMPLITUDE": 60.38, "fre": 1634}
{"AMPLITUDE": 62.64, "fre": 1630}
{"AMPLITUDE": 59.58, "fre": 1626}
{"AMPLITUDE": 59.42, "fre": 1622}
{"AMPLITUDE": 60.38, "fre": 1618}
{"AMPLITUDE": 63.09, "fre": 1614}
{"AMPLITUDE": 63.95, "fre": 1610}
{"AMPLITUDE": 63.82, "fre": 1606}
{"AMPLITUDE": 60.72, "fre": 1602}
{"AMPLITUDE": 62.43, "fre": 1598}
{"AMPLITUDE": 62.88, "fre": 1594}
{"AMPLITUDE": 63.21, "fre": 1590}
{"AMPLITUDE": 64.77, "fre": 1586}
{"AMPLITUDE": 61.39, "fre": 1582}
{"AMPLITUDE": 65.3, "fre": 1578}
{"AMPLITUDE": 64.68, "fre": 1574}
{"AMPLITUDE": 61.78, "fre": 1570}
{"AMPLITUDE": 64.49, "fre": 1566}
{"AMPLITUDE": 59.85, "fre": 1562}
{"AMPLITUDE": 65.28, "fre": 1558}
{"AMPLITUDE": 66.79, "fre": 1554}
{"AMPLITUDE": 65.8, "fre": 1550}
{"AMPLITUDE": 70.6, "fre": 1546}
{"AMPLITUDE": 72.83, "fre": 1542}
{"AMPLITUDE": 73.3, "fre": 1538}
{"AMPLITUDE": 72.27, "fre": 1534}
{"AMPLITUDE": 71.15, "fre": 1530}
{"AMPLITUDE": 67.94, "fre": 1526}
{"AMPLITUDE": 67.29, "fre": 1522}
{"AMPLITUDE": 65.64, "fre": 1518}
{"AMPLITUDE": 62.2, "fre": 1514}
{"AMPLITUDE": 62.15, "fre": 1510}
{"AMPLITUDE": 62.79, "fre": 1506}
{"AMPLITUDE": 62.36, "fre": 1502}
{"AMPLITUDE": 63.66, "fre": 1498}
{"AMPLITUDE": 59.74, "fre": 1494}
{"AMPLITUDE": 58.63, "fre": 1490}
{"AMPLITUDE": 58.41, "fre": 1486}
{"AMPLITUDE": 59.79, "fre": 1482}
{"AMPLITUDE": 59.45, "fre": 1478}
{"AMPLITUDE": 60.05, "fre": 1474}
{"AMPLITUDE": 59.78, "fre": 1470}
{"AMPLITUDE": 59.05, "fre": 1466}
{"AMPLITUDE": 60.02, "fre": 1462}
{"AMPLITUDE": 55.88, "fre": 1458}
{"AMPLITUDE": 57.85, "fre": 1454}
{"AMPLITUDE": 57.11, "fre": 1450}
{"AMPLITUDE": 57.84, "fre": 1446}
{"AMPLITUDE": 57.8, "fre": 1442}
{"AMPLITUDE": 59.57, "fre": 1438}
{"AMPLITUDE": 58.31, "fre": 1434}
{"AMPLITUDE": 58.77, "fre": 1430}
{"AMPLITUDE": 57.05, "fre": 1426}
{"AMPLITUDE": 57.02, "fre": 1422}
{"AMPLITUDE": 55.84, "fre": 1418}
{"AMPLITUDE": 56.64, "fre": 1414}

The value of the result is 1.04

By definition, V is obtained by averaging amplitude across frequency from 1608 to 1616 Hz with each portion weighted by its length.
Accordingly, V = 63.5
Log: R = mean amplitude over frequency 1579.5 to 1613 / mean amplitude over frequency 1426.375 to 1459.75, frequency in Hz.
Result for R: 1.09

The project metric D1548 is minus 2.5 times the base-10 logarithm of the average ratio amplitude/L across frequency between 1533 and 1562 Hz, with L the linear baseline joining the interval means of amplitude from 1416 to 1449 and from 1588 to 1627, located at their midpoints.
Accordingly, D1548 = -0.14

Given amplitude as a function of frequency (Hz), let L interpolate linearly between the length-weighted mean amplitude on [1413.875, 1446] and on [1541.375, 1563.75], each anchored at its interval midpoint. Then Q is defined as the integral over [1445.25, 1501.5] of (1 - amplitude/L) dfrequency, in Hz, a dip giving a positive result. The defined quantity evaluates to 1.5 Hz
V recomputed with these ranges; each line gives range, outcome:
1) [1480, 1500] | 60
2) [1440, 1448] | 57.8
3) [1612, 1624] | 61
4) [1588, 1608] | 62.6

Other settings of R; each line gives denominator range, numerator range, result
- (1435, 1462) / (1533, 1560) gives 1.20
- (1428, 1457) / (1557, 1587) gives 1.09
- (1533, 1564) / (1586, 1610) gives 0.92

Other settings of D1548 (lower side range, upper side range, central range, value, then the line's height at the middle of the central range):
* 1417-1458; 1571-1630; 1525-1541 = -0.180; 60.5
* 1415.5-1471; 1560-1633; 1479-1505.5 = -0.021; 59.4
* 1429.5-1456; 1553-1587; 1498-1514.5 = -0.029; 60.9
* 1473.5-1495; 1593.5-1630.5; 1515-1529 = -0.118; 60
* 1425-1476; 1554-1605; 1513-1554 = -0.124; 61.5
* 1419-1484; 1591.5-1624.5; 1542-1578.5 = -0.076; 61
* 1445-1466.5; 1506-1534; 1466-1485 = 0.015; 60.5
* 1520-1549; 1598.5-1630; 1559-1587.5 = 0.051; 66.3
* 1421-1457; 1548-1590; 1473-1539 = -0.048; 61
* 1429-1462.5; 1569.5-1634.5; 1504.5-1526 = -0.077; 60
